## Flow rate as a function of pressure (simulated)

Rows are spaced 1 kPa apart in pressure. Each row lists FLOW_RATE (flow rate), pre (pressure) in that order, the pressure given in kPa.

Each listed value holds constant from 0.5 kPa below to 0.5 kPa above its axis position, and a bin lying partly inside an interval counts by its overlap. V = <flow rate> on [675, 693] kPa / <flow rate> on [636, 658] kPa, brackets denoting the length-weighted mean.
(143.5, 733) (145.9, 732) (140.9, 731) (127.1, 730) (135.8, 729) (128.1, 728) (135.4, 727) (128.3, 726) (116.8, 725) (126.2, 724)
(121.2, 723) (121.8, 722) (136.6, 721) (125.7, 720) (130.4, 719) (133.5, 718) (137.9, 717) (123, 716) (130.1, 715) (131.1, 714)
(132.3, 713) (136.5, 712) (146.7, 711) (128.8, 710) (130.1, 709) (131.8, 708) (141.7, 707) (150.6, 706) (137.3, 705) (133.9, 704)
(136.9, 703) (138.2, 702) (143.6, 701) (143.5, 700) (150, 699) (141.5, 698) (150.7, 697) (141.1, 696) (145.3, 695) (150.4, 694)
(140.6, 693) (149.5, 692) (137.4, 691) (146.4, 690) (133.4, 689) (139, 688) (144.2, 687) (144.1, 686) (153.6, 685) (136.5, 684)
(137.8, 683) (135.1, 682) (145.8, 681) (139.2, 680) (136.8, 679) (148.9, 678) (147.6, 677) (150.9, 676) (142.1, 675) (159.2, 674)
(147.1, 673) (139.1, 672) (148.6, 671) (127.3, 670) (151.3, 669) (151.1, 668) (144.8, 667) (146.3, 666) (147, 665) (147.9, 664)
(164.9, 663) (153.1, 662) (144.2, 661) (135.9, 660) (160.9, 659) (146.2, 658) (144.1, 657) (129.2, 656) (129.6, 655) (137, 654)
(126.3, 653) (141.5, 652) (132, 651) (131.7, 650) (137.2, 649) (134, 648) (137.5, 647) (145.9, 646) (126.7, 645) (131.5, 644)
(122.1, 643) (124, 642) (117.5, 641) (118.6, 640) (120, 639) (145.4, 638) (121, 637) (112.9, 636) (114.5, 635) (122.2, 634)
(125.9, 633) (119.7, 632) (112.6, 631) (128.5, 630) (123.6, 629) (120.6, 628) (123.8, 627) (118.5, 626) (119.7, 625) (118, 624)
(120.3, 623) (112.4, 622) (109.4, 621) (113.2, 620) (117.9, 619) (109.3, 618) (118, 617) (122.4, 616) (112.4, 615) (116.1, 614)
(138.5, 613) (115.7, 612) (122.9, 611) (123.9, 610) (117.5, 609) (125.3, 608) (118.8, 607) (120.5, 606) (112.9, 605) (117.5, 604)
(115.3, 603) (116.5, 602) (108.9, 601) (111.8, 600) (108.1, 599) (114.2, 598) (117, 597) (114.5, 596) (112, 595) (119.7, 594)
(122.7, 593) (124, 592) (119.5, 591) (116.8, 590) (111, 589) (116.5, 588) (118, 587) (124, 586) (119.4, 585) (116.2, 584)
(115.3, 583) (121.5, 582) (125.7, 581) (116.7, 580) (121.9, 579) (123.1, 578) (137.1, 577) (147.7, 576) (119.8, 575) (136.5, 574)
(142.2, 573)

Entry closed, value 1.1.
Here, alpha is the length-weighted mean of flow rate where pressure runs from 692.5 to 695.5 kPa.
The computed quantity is 145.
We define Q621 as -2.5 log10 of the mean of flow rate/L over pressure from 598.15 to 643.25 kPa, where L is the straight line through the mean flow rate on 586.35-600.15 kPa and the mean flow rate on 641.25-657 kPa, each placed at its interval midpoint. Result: 0.05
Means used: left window 116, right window 133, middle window 119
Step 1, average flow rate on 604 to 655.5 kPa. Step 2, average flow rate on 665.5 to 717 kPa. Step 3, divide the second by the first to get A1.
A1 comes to 1.15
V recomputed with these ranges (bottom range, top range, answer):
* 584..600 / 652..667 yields 1.23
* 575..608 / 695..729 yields 1.13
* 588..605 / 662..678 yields 1.28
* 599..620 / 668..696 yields 1.22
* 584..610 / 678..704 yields 1.22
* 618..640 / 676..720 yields 1.17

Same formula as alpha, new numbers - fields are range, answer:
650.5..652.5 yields 137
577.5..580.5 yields 121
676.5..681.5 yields 144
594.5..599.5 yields 113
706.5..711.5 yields 136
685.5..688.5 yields 142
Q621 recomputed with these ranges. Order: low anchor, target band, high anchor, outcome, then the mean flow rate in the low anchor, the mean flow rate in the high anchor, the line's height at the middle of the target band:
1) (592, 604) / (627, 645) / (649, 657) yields 0.05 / 115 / 133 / 128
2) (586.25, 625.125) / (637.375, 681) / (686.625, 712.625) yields -0.07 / 117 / 141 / 131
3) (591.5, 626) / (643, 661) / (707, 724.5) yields -0.12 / 117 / 131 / 123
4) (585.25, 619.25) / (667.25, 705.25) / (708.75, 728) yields -0.13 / 118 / 130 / 127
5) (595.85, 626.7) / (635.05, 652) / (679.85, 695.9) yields -0.01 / 117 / 142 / 128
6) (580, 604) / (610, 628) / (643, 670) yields 0.08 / 117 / 141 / 127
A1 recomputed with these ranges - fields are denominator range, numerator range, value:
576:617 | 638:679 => 1.17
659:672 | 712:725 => 0.88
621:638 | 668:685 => 1.20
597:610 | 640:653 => 1.13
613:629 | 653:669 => 1.23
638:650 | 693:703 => 1.11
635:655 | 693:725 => 1.05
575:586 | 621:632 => 0.96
